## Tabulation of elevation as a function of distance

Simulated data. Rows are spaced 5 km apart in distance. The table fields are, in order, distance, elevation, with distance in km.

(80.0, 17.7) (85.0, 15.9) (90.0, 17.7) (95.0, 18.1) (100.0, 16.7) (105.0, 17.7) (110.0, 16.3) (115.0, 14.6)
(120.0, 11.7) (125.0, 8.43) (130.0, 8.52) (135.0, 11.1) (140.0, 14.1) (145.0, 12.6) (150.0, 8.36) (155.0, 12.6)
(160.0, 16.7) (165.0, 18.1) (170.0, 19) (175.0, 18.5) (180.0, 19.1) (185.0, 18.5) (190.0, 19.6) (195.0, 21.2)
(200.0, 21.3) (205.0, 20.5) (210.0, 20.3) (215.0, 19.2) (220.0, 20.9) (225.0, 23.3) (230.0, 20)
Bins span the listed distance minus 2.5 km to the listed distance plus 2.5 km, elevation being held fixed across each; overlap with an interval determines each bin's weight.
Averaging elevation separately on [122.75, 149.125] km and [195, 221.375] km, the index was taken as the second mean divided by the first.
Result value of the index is 1.9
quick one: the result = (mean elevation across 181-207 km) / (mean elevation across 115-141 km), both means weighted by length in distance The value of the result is 1.84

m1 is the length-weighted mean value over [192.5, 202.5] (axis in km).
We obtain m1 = 21.2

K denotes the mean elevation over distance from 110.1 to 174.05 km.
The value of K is 13.2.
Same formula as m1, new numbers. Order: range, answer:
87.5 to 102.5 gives 17.5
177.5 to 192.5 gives 19.1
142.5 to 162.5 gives 12.6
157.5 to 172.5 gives 17.9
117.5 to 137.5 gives 9.94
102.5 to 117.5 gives 16.2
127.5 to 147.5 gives 11.6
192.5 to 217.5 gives 20.5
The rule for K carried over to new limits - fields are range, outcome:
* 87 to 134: 14.3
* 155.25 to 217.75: 19.1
